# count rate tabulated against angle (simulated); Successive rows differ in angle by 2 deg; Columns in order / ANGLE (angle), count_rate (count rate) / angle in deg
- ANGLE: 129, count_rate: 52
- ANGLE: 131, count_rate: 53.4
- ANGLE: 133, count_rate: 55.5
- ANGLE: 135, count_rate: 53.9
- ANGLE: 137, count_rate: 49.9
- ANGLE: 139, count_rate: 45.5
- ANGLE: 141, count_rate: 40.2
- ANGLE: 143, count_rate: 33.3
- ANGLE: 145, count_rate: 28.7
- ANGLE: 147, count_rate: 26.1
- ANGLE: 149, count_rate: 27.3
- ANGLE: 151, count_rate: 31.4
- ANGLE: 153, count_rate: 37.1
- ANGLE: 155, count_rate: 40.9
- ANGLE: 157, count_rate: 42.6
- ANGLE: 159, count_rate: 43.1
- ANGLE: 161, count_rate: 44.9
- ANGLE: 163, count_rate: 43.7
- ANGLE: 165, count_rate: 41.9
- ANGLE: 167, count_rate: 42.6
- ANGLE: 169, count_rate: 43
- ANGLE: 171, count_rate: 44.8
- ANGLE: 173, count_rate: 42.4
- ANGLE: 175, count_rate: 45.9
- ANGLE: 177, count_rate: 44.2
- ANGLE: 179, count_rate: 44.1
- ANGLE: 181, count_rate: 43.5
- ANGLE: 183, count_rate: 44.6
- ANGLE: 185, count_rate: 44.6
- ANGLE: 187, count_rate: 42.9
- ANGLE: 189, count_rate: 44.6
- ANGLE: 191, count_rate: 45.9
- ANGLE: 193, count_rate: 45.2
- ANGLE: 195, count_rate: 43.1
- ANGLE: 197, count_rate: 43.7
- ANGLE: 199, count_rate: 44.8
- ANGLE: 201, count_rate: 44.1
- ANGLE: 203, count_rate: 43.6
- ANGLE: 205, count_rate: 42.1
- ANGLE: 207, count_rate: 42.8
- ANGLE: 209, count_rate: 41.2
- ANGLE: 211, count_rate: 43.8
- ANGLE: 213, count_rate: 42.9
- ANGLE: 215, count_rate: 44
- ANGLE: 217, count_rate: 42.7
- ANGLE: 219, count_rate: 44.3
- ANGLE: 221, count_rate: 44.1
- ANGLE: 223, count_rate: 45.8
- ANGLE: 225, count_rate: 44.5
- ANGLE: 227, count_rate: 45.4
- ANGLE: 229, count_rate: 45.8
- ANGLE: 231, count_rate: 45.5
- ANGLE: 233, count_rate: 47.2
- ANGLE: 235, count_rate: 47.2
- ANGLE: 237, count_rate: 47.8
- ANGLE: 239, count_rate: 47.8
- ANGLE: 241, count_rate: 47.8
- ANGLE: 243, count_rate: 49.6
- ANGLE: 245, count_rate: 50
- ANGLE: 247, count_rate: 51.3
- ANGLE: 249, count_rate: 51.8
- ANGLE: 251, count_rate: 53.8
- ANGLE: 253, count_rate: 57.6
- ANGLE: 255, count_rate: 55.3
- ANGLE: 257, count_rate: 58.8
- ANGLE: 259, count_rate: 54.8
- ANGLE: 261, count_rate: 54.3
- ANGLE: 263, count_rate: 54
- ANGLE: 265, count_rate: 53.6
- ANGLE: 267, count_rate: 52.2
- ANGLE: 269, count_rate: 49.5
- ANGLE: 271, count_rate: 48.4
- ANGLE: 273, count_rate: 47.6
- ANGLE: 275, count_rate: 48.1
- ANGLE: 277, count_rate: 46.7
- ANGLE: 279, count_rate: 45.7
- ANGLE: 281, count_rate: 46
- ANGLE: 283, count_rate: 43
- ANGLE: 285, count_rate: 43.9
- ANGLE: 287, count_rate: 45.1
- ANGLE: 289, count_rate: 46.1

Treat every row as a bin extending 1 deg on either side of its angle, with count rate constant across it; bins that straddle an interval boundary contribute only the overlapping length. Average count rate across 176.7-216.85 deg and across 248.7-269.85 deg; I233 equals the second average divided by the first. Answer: 1.2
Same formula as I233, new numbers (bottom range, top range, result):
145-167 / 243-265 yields 1.43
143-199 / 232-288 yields 1.21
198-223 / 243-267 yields 1.24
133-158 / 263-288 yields 1.23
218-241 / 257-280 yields 1.10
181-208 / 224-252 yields 1.10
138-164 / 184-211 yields 1.17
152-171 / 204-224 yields 1.02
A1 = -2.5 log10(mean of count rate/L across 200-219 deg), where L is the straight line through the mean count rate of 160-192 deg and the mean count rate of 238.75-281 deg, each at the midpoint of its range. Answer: 0.09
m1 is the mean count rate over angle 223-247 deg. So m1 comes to 47.3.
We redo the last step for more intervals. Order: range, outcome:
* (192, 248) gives 45.3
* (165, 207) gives 43.9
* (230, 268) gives 51.6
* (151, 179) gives 42.5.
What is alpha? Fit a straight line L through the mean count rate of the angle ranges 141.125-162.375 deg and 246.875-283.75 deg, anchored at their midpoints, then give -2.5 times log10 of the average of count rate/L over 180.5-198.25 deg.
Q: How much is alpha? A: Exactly -0.08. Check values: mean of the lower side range 35.9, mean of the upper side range 51.2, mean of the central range 44.3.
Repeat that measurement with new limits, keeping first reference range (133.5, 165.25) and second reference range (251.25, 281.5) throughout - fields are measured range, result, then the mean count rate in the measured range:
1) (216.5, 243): 0.043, 46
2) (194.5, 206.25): 0.031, 43.6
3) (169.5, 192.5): -0.036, 44.3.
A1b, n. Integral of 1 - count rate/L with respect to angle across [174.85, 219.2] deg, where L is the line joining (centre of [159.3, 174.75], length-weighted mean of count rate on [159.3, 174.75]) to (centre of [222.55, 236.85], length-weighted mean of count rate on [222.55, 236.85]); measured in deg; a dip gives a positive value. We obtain 0.9 deg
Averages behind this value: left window 43.4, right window 46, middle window 43.8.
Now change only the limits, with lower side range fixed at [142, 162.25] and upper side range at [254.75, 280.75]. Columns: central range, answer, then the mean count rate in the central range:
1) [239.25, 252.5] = -0.70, 50.8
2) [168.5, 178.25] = -1.42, 44.1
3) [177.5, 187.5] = -1.08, 44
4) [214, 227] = 0.15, 44.3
